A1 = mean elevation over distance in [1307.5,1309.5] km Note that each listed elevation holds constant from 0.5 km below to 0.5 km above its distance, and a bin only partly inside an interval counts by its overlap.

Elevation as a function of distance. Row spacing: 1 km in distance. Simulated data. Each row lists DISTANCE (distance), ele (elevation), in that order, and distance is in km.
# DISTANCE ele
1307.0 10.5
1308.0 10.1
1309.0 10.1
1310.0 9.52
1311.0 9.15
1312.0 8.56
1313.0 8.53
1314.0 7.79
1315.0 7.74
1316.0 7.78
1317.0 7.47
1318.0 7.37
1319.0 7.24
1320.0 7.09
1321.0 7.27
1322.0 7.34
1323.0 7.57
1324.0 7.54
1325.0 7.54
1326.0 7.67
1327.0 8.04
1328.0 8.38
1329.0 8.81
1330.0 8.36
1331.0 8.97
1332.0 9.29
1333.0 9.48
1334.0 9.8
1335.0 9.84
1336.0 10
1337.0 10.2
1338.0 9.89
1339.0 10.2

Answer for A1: 10.1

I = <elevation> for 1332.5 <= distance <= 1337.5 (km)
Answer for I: 9.86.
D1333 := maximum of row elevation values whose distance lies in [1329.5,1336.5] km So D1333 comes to 10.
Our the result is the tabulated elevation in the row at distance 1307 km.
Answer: 10.5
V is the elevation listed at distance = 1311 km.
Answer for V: 9.15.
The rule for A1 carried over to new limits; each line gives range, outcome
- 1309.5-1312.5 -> 9.08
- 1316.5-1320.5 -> 7.29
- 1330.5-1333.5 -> 9.25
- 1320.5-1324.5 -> 7.43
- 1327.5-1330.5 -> 8.52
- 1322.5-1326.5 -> 7.58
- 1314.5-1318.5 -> 7.59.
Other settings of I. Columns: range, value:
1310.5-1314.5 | 8.51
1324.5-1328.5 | 7.91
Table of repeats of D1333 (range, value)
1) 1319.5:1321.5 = 7.27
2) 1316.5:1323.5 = 7.57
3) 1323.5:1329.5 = 8.81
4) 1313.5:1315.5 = 7.79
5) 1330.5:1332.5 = 9.29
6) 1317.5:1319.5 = 7.37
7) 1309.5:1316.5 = 9.52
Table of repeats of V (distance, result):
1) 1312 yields 8.56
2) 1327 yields 8.04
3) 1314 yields 7.79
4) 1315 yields 7.74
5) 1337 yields 10.2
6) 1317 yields 7.47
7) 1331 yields 8.97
